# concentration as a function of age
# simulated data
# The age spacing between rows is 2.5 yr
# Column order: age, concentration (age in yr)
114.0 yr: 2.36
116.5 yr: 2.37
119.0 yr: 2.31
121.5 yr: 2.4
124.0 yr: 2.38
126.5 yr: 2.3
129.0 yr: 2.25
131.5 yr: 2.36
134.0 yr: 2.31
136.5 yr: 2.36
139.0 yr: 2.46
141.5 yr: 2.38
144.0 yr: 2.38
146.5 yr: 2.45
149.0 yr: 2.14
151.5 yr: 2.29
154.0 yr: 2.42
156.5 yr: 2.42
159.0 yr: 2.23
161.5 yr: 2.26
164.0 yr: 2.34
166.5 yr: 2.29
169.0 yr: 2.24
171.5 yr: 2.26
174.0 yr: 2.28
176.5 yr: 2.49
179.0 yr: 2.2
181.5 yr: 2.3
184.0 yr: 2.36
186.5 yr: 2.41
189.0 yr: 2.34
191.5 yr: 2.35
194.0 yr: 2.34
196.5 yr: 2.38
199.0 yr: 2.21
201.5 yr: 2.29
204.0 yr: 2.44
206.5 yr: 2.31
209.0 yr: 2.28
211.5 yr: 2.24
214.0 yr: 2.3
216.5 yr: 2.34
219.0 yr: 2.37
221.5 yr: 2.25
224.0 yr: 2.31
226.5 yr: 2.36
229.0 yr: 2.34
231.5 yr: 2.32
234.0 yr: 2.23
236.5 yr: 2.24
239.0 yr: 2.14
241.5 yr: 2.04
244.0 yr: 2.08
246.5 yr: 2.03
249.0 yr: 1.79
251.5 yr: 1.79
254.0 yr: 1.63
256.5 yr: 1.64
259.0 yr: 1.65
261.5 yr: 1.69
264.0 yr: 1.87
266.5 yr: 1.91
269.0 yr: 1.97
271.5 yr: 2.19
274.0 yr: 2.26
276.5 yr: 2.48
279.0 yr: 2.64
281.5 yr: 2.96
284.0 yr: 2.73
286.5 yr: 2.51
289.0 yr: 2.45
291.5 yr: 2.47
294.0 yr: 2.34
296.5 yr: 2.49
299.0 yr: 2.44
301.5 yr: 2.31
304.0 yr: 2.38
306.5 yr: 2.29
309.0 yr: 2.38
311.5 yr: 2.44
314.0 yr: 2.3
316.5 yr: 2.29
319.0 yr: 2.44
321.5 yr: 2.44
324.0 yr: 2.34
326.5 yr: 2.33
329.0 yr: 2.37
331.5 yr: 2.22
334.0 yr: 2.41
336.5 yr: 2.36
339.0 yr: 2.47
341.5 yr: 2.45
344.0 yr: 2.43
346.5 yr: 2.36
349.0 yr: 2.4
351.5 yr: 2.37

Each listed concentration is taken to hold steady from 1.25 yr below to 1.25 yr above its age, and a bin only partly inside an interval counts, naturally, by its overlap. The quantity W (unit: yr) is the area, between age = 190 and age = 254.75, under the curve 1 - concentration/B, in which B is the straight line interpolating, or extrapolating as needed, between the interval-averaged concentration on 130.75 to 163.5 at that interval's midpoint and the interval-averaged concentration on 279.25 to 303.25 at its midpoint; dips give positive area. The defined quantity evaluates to 5.9 yr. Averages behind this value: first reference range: 2.34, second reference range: 2.52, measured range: 2.21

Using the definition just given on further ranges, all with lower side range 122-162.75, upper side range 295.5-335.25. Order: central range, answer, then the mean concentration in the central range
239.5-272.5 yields 6.8 yr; 1.87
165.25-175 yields 0.3 yr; 2.27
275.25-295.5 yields -1.8 yr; 2.57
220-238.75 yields 0.5 yr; 2.29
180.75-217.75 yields 0.3 yr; 2.33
